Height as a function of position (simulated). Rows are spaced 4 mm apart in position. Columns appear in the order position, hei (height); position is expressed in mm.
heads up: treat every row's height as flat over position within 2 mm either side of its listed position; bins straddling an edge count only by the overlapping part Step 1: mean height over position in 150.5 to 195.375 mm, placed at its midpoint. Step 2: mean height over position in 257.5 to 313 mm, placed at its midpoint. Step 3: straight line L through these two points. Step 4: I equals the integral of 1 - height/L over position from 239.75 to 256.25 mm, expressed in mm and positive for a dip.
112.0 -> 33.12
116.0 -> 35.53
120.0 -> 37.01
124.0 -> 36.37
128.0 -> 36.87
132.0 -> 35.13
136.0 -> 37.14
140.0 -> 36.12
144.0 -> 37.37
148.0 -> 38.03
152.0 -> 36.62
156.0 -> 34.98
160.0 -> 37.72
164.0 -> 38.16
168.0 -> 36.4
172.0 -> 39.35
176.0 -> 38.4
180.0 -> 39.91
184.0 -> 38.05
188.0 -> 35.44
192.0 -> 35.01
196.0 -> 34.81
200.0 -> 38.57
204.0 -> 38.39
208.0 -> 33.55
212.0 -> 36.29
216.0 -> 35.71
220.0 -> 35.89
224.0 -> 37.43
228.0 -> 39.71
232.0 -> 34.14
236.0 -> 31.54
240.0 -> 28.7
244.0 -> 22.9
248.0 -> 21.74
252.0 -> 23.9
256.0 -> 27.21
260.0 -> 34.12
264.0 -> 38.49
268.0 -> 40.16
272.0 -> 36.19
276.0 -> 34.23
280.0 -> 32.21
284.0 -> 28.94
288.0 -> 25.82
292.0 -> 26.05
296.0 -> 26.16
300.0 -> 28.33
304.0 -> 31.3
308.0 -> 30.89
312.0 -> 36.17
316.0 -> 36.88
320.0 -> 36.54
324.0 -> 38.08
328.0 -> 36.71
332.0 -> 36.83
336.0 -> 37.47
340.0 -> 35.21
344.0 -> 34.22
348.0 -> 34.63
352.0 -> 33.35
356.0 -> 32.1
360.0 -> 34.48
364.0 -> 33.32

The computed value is 4.6 mm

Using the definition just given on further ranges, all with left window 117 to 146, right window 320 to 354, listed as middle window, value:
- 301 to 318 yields 1.2 mm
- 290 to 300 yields 2.6 mm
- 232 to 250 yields 4.5 mm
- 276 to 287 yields 1.6 mm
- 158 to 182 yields -1.3 mm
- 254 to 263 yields 1.1 mm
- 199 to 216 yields -0.1 mm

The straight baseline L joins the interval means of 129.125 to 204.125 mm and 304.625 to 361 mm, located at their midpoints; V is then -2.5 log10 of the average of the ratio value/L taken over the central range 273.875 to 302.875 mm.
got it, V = 0.23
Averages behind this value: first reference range 37.1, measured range 28.9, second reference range 35.2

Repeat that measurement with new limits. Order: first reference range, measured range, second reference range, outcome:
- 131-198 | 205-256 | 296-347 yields 0.137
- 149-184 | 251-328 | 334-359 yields 0.099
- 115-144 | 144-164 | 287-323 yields -0.040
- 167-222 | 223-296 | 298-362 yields 0.152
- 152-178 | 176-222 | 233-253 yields -0.129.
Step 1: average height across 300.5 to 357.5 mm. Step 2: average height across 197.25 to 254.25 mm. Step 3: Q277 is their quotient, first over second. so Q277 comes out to 1.06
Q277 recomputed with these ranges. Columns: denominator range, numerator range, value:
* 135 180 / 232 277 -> 0.83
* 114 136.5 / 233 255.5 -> 0.72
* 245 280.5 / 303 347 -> 1.12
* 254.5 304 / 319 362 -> 1.12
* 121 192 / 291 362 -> 0.91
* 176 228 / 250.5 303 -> 0.84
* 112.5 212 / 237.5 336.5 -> 0.86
